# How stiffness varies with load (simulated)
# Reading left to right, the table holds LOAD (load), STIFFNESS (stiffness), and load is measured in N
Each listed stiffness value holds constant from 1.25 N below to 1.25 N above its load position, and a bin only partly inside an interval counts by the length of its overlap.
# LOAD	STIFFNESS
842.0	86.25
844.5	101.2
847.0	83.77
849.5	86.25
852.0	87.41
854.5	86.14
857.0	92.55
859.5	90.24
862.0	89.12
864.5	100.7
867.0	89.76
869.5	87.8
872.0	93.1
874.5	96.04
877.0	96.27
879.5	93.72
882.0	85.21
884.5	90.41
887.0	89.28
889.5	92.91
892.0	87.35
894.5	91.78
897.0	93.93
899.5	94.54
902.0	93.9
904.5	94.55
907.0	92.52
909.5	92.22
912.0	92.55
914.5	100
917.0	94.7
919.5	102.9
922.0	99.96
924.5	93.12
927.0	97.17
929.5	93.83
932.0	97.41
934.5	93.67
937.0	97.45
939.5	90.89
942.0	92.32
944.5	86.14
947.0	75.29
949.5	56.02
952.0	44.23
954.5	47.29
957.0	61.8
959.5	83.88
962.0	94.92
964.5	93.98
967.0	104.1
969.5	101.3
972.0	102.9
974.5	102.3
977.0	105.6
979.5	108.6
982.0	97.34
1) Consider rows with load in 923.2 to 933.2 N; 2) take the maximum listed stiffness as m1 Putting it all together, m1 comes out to 97.41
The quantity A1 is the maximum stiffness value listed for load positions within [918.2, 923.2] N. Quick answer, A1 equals 102.9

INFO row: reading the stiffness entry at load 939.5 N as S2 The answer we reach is 90.89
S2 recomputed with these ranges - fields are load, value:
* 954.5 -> 47.29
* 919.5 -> 102.9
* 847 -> 83.77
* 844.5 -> 101.2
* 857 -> 92.55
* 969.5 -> 101.3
